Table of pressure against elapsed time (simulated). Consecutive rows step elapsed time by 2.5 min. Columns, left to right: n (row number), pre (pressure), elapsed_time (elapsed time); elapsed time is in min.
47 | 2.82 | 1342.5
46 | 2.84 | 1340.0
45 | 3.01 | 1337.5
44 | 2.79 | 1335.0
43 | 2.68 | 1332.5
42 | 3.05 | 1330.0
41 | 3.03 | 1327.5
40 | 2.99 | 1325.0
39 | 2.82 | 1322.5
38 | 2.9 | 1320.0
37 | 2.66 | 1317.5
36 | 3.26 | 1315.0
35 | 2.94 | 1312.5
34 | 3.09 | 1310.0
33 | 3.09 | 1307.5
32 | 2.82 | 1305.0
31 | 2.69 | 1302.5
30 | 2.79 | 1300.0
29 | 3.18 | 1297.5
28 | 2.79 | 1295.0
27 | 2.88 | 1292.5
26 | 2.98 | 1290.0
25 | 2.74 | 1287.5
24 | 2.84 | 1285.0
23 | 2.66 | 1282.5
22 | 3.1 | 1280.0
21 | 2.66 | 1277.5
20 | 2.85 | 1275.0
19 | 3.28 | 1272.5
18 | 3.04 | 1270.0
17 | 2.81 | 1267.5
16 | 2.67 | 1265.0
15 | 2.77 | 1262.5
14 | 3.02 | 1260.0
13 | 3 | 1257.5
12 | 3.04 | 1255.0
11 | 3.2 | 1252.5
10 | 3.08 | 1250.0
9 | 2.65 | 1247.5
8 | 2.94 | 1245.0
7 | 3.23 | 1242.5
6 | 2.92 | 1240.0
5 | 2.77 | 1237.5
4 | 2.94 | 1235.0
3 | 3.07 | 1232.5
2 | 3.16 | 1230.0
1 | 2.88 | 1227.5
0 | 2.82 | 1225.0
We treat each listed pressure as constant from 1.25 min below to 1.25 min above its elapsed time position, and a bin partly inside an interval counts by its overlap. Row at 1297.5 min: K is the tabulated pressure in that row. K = 3.18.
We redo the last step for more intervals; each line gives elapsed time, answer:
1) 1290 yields 2.98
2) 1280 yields 3.1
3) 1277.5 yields 2.66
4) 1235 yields 2.94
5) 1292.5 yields 2.88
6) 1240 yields 2.92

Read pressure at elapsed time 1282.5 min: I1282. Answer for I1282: 2.66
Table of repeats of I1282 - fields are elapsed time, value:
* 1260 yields 3.02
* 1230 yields 3.16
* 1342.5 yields 2.82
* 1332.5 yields 2.68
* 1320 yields 2.9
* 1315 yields 3.26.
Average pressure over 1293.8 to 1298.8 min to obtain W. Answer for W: 2.99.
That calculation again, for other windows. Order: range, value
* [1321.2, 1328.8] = 2.95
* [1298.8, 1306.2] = 2.77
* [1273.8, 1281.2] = 2.87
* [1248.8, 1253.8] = 3.14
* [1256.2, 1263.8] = 2.93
